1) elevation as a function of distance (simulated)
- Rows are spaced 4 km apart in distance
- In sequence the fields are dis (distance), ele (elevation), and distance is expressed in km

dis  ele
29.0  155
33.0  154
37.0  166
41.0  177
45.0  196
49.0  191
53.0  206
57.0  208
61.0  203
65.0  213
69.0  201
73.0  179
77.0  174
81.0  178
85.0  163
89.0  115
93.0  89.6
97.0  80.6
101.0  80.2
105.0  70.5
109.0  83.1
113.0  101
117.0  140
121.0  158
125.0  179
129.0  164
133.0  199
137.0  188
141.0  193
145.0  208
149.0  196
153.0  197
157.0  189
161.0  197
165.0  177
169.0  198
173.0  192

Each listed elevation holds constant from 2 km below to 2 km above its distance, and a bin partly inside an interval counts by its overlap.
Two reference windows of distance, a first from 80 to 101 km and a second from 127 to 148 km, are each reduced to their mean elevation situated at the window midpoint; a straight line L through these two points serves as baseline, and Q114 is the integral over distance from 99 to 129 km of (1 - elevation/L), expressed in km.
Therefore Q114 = 7.3 km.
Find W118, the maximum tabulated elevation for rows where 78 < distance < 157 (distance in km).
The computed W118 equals 208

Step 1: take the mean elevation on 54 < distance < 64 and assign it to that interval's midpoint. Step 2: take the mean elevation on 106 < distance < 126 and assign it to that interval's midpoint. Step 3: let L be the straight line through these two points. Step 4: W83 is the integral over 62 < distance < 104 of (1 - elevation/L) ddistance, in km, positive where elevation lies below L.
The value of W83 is 7.1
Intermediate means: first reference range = 206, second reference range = 127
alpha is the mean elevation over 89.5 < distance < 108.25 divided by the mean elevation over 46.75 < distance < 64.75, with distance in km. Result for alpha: 0.4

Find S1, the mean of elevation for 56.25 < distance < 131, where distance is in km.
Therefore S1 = 145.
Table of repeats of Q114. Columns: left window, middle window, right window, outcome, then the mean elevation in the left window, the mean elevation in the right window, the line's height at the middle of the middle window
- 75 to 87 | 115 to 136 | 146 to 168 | 1.7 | 172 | 192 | 184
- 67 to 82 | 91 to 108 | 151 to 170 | 9.6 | 183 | 191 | 186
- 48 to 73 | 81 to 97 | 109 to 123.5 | 4.0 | 202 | 128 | 164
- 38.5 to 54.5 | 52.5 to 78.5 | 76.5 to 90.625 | -3.6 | 191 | 157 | 174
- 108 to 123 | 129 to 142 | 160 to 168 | -3.4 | 123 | 187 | 149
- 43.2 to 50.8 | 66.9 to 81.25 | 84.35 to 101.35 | -4.5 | 194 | 104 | 140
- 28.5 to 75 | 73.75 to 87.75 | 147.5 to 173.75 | 1.5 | 188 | 192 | 189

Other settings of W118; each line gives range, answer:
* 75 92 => 178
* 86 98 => 115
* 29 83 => 213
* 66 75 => 201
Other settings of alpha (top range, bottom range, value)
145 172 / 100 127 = 1.65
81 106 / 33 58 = 0.57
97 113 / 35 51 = 0.44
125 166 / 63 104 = 1.31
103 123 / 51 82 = 0.56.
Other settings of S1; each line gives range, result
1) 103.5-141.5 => 147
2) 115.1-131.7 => 162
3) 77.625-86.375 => 172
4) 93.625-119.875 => 94.6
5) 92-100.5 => 83.7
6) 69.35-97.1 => 148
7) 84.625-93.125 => 122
